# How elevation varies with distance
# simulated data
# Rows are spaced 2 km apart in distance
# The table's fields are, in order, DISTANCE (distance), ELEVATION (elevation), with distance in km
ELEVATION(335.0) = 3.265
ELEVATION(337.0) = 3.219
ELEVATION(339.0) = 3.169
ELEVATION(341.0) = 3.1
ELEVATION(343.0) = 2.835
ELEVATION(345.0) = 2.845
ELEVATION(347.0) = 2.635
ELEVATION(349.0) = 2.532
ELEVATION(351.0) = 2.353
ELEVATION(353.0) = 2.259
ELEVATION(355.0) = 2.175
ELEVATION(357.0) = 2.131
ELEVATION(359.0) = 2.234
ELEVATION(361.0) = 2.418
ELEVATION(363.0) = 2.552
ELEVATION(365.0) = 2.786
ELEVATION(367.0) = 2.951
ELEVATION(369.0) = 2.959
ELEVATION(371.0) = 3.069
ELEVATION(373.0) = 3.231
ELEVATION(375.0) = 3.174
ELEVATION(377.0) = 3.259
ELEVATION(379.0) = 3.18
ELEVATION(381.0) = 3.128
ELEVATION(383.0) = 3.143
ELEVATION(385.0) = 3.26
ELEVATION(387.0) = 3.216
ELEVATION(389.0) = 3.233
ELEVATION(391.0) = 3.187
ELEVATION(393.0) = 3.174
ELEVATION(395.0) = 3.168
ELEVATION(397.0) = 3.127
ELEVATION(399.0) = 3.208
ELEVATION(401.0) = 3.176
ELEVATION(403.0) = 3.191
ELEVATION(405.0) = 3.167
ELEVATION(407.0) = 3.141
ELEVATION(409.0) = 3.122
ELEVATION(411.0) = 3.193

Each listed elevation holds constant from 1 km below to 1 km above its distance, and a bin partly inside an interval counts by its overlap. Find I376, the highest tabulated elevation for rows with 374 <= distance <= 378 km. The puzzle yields 3.259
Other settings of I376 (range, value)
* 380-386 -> 3.26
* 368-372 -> 3.069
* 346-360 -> 2.635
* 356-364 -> 2.552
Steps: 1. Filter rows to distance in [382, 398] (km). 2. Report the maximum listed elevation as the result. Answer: 3.26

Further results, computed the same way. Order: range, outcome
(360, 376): 3.231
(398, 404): 3.208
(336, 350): 3.219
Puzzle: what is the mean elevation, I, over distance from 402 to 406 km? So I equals 3.18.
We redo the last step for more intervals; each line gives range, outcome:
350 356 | 2.26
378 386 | 3.18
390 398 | 3.16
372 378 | 3.22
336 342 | 3.16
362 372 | 2.86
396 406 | 3.17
